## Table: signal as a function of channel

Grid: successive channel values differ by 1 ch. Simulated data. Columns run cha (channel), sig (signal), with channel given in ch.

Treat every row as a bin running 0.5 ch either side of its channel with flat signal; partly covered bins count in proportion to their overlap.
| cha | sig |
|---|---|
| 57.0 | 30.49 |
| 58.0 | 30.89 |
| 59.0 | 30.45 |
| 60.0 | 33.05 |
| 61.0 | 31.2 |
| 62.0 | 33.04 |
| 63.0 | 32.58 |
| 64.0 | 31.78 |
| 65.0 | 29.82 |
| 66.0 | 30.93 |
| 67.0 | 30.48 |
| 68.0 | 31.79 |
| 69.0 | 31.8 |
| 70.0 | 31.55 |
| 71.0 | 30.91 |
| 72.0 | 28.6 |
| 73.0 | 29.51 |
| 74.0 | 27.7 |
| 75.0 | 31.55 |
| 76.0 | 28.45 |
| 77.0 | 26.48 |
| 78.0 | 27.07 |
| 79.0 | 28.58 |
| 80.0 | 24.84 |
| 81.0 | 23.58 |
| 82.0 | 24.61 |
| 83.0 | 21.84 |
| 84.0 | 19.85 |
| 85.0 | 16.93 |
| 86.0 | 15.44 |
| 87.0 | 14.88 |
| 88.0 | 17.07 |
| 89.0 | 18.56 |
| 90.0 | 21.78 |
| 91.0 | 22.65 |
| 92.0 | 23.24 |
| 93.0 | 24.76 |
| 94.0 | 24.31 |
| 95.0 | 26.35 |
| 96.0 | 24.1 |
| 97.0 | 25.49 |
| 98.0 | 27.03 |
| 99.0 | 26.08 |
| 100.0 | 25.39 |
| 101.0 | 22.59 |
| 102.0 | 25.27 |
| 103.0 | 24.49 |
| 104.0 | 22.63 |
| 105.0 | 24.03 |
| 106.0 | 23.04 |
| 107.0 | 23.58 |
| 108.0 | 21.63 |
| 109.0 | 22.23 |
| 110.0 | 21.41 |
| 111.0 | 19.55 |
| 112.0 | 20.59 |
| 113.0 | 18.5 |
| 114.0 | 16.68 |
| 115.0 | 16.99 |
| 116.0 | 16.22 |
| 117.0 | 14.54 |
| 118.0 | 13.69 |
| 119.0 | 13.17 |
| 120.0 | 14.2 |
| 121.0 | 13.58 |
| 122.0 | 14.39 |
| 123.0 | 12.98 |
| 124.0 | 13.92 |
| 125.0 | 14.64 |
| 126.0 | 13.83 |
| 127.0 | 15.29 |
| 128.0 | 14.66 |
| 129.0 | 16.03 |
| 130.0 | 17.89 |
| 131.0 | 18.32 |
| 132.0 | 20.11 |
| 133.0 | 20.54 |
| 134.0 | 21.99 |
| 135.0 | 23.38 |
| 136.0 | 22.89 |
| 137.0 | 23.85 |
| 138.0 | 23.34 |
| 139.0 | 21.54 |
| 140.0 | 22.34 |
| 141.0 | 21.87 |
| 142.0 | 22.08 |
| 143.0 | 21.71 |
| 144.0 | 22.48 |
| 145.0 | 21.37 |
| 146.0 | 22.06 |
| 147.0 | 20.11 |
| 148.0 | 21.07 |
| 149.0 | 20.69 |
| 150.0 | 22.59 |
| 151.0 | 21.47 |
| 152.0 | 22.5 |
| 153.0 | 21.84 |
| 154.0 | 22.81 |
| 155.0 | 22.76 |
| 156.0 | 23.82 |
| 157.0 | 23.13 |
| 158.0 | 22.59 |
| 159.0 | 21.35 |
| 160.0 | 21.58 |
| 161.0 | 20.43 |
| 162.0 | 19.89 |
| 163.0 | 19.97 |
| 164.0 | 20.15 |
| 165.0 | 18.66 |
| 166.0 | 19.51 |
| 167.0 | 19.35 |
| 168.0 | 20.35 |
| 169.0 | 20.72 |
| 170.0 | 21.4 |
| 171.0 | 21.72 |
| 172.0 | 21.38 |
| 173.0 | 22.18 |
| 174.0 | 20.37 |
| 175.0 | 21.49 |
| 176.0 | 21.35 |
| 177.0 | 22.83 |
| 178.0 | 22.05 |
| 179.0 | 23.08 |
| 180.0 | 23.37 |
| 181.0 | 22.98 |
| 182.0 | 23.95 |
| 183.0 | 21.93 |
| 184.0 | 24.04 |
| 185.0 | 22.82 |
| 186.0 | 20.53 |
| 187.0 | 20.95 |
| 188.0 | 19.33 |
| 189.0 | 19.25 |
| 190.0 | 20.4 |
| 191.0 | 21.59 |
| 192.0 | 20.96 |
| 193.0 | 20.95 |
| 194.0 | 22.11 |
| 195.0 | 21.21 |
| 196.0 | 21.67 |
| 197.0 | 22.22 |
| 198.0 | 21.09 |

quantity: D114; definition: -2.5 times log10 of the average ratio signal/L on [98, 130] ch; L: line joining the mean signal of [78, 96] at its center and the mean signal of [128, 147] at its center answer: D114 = 0.15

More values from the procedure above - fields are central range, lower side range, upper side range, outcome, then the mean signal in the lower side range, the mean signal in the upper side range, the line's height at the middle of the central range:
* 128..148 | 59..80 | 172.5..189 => 0.19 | 30.2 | 22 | 25.2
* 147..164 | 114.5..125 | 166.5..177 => -0.14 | 14.4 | 21.1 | 19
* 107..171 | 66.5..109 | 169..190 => 0.17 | 24.7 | 21.8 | 23.1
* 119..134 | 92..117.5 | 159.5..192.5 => 0.35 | 22.3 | 21.2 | 22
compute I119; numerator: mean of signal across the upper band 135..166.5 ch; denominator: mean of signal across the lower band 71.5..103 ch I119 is 0.90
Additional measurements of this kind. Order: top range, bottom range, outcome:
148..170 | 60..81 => 0.71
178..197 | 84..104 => 0.97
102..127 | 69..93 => 0.74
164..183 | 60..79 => 0.71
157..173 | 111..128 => 1.35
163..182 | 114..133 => 1.38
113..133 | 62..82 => 0.53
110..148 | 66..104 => 0.74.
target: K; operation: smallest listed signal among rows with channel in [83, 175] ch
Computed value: 12.98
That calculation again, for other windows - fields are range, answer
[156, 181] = 18.66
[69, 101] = 14.88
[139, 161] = 20.11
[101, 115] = 16.68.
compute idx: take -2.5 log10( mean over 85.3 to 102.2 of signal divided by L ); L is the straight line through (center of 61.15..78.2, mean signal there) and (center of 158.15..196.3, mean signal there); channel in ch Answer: 0.24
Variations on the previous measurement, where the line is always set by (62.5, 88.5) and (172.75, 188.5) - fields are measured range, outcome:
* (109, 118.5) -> 0.363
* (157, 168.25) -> 0.119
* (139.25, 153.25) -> 0.086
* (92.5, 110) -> 0.053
